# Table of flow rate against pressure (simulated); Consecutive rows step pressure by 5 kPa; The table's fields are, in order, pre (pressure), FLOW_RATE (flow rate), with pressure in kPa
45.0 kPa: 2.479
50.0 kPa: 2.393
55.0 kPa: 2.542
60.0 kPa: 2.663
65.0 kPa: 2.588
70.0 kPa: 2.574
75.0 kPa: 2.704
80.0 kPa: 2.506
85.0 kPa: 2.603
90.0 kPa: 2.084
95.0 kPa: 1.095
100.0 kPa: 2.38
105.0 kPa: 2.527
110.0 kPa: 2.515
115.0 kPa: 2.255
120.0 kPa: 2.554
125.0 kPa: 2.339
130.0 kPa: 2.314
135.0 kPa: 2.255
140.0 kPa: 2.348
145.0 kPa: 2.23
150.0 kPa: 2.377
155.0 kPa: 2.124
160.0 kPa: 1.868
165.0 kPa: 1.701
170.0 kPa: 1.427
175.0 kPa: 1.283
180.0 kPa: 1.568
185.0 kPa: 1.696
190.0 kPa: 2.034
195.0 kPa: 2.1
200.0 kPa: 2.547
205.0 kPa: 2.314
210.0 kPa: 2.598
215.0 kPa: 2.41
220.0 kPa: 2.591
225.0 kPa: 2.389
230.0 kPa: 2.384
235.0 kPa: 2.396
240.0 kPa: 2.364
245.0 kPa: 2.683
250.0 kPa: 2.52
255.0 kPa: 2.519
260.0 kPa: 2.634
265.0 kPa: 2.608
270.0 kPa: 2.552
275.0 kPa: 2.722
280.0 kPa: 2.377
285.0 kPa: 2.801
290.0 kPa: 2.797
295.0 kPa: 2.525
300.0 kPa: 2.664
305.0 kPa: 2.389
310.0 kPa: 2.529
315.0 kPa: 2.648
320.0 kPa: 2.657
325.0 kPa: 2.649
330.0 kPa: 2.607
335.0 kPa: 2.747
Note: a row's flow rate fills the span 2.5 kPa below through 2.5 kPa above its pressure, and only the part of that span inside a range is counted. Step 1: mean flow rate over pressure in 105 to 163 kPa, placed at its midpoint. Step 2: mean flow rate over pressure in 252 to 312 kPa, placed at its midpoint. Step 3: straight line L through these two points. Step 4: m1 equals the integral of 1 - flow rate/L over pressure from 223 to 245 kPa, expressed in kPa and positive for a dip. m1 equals 0.7 kPa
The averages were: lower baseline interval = 2.29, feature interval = 2.42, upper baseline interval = 2.59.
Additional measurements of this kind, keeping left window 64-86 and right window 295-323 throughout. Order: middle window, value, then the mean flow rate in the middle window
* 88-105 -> 4.2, 1.95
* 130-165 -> 5.6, 2.17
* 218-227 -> 0.3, 2.49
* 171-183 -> 5.3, 1.44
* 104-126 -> 1.3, 2.44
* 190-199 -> 1.5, 2.16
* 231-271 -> 0.8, 2.53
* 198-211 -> 0.6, 2.47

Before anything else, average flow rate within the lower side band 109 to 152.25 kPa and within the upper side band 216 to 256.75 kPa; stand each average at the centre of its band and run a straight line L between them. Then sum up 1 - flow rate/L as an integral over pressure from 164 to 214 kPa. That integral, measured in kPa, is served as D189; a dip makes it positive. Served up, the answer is 9.8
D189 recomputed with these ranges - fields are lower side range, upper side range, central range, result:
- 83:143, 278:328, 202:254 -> 0.1 kPa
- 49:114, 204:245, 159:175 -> 5.5 kPa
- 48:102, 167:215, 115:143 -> -2.1 kPa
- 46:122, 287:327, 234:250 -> 0.3 kPa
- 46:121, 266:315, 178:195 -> 4.6 kPa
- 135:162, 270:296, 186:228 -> 0.8 kPa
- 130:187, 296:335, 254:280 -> -2.2 kPa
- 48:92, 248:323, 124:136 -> 1.1 kPa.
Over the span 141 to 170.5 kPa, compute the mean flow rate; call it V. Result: 2.01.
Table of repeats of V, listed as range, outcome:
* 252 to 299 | 2.62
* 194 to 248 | 2.44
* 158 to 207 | 1.85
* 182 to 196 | 1.91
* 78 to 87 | 2.55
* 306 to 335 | 2.62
